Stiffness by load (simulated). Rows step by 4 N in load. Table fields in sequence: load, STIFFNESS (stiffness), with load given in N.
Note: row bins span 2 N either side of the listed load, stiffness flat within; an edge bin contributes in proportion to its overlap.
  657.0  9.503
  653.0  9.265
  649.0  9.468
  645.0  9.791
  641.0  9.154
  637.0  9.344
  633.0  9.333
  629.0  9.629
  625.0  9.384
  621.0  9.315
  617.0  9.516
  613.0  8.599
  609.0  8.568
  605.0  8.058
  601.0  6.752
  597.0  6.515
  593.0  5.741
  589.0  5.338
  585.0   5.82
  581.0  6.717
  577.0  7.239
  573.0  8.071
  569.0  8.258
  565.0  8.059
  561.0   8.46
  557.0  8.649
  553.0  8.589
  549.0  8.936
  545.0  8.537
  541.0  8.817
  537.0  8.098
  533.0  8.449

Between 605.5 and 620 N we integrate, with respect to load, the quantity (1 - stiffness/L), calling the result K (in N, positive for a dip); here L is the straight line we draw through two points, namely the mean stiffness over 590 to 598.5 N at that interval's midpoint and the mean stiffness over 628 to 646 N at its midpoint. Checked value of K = -2.6 N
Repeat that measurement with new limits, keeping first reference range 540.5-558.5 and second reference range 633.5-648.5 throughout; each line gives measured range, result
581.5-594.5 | 4.7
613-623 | 0.0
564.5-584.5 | 3.1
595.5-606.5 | 2.4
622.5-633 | -0.2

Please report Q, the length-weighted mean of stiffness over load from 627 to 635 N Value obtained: 9.48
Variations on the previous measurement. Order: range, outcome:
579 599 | 6.03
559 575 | 8.21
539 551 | 8.76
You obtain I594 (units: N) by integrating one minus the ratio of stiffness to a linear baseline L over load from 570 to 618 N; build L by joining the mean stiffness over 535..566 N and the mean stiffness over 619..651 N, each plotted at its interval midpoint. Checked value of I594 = 9.5 N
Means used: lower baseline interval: 8.53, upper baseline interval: 9.43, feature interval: 7.22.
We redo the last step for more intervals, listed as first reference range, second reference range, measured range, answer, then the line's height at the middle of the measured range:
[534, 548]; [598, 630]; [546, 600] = 7.18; 8.56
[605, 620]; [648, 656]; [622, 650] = -0.90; 9.14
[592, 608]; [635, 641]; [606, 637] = -3.44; 8.27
